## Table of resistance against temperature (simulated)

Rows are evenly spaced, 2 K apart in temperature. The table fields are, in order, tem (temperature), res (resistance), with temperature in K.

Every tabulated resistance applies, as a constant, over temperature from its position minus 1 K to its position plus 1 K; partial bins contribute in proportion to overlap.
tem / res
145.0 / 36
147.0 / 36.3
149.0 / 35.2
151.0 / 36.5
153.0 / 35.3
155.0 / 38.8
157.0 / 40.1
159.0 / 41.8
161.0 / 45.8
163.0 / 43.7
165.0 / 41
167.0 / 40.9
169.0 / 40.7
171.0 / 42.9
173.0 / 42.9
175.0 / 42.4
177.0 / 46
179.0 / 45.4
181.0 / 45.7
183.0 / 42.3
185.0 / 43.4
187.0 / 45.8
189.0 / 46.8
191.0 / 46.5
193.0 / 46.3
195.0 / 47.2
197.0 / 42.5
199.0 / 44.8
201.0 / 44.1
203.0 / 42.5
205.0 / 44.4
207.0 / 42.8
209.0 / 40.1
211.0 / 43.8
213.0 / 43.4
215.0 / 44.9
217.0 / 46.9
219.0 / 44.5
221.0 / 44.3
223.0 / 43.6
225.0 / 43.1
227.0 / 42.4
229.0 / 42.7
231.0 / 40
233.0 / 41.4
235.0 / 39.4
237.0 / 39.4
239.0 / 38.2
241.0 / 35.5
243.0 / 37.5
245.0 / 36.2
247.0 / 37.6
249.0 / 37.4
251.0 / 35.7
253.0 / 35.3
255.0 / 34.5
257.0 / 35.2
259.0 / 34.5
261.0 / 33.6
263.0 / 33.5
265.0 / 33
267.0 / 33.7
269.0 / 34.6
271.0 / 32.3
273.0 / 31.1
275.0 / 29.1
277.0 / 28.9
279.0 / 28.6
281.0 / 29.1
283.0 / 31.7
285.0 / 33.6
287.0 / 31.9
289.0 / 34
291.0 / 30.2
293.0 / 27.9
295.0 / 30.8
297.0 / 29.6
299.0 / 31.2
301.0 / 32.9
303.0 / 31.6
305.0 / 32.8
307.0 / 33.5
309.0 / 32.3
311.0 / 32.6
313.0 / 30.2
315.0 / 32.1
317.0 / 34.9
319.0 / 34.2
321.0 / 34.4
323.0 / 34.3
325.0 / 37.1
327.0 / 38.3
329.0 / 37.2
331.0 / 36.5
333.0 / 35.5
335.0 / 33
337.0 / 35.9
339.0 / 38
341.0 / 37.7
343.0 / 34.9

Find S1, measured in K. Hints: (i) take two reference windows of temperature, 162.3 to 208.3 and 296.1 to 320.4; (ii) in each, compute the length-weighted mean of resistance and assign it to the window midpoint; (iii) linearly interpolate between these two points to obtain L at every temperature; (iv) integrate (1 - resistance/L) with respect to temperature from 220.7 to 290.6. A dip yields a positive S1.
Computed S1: 3.3 K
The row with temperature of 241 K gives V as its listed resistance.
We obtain 35.5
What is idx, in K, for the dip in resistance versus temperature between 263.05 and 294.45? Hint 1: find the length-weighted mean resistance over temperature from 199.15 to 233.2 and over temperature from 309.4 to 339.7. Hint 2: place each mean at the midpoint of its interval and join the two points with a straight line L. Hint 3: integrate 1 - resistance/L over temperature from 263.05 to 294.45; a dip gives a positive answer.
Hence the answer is 5.8 K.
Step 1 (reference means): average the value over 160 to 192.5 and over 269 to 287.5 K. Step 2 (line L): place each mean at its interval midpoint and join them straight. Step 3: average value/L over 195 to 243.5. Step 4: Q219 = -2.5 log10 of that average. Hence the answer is -0.11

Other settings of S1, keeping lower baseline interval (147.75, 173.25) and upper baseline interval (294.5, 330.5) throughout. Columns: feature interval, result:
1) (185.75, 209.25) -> -3.6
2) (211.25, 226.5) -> -2.7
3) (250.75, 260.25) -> 0.3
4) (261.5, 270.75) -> 0.5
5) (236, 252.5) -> -0.3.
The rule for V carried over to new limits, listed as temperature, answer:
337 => 35.9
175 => 42.4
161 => 45.8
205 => 44.4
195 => 47.2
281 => 29.1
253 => 35.3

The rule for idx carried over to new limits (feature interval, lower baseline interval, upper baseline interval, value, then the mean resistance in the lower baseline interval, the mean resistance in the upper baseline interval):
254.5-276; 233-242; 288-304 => 1.1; 38.5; 31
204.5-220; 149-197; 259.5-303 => -2.1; 42.8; 31.5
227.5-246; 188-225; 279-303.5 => 0.3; 44.4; 31.1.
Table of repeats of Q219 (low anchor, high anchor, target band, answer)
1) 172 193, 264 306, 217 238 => -0.091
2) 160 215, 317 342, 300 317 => 0.148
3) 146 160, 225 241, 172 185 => -0.145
